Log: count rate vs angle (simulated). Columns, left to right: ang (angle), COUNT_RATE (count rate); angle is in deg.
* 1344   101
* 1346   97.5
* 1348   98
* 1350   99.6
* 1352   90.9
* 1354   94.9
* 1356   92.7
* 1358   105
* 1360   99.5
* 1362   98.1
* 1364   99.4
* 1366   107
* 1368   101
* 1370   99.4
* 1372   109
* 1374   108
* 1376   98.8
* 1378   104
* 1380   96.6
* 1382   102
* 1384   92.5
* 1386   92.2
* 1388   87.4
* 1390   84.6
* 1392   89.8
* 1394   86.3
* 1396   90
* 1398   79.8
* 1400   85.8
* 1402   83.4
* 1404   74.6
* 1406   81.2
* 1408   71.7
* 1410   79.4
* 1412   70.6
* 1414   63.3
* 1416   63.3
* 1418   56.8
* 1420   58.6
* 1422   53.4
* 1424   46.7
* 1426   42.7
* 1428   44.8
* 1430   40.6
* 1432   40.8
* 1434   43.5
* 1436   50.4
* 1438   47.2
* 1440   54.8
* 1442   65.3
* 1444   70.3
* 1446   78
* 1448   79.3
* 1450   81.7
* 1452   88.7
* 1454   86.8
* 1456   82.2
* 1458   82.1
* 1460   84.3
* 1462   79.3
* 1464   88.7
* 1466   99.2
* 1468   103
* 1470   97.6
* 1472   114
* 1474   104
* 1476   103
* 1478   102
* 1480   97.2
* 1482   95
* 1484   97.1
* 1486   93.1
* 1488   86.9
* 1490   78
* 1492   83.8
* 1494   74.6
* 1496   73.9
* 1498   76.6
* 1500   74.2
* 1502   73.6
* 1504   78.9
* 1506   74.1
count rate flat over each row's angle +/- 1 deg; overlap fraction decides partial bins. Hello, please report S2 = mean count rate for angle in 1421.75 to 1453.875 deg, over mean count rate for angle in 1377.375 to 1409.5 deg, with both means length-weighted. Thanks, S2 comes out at 0.7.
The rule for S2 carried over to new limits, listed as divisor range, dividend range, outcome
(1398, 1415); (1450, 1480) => 1.22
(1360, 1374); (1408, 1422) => 0.63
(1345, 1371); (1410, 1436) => 0.54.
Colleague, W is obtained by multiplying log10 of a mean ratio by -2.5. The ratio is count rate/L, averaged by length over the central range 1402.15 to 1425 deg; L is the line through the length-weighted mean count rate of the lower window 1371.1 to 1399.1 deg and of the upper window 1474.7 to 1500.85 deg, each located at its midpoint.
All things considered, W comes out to 0.36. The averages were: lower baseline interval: 94.3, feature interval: 66.1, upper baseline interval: 87.6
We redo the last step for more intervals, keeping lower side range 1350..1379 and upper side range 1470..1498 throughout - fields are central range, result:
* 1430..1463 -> 0.346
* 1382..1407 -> 0.143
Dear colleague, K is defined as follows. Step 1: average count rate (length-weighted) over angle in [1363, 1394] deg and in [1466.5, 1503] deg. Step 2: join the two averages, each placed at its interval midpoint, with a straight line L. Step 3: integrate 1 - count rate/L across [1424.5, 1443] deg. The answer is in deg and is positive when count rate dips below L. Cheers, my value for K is 9.1 deg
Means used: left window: 97.7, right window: 90.5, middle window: 47.8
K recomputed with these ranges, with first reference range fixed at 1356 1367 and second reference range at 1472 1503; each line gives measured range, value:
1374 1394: 0.9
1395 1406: 1.6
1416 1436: 9.8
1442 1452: 1.6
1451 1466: 0.9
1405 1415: 2.4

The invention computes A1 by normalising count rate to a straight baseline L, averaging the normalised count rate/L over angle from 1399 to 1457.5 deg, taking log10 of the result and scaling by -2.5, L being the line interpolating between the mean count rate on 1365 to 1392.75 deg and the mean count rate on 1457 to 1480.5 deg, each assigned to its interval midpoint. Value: 0.432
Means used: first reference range 98.1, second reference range 96.2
